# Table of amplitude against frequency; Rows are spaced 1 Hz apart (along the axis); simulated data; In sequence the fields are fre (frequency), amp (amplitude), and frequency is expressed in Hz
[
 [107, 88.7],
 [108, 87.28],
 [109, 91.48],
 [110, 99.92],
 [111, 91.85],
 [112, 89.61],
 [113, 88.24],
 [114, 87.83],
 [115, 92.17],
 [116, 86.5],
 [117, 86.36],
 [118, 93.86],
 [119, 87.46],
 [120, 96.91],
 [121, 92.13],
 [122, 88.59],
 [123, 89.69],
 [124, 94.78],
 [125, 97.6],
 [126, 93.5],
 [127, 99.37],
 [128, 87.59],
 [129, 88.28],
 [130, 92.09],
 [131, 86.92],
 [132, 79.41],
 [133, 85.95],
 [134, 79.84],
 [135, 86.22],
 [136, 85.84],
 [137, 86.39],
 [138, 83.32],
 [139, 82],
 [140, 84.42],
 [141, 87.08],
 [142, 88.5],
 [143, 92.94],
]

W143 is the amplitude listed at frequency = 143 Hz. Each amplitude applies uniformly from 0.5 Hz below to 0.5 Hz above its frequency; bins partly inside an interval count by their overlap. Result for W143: 92.94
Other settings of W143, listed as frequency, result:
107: 88.7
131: 86.92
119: 87.46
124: 94.78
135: 86.22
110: 99.92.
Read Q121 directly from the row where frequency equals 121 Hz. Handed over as 92.13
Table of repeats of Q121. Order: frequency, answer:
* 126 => 93.5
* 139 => 82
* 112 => 89.61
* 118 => 93.86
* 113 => 88.24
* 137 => 86.39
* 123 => 89.69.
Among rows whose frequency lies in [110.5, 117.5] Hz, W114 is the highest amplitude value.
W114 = 92.17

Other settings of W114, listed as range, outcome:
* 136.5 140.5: 86.39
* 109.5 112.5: 99.92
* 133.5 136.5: 86.22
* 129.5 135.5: 92.09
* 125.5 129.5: 99.37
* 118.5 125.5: 97.6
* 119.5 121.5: 96.91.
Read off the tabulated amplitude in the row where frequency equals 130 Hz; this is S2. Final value 92.09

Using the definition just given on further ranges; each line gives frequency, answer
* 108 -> 87.28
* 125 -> 97.6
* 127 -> 99.37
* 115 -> 92.17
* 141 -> 87.08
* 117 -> 86.36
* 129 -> 88.28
